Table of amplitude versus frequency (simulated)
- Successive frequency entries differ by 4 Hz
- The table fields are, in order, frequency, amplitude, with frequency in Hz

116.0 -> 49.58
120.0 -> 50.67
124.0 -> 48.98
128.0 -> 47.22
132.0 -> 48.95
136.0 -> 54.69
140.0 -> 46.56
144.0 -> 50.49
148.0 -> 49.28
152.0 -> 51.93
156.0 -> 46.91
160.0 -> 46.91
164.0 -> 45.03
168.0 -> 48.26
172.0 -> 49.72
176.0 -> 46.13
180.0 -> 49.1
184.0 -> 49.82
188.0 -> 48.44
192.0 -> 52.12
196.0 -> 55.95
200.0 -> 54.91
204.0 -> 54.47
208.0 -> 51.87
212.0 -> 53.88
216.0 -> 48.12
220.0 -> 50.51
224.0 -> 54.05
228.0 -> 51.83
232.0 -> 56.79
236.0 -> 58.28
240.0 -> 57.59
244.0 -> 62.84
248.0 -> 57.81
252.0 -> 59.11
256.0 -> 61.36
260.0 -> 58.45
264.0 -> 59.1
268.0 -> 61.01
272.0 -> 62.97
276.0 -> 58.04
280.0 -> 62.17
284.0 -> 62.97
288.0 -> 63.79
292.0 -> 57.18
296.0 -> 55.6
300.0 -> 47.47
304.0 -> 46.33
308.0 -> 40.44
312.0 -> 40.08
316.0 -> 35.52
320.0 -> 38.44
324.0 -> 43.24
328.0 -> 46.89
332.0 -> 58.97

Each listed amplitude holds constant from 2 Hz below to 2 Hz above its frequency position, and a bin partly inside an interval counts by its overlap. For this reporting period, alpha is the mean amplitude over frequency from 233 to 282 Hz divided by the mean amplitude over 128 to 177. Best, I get 1.23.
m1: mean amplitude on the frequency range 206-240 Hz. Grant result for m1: 53.4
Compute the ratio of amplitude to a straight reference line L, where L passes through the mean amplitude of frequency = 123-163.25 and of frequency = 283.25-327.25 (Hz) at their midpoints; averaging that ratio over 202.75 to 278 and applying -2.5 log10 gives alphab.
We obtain -0.175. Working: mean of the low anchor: 49.1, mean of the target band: 56.8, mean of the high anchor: 47.8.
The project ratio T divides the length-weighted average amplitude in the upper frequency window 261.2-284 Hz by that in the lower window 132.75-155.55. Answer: 1.21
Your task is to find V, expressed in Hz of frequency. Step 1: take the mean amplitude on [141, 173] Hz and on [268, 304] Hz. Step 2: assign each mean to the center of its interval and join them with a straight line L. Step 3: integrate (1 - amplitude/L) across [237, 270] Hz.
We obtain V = -2.3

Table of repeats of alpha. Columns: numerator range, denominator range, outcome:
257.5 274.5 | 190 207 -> 1.11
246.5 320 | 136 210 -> 1.09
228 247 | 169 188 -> 1.19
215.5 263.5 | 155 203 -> 1.14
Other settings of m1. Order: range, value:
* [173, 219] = 51.3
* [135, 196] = 49.2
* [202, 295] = 57.6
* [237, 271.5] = 59.8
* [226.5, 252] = 57.8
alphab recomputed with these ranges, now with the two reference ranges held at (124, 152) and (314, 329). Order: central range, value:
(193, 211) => -0.17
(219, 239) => -0.21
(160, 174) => 0.02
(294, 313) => -0.12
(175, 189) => -0.02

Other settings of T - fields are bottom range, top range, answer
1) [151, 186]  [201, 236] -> 1.10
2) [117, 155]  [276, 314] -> 1.07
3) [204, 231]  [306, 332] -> 0.81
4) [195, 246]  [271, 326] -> 0.93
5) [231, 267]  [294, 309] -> 0.81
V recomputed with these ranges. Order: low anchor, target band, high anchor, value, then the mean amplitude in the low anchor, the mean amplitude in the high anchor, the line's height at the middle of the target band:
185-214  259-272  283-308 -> -1.6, 53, 54.1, 53.7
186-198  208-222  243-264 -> 1.0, 52.2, 59.7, 55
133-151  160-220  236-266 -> 4.3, 50.3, 59.4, 54.3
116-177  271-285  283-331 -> -3.8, 48.9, 48.1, 48.2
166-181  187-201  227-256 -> -0.5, 48.2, 58.2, 51.3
